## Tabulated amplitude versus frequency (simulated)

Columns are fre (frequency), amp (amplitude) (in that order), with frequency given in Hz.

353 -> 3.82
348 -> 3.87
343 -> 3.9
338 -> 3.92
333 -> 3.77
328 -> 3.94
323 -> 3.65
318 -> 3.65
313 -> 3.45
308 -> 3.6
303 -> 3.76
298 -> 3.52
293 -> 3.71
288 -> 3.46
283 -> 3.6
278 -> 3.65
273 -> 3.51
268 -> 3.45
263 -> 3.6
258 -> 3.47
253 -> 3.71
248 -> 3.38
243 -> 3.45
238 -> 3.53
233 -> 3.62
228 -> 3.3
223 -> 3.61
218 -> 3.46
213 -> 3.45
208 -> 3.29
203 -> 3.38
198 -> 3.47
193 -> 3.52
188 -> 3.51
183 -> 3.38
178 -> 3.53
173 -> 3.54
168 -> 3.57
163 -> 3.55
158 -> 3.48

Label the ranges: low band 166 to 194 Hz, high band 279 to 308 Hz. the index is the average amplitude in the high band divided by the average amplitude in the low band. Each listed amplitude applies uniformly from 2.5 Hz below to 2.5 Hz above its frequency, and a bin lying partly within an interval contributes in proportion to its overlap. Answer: 1.0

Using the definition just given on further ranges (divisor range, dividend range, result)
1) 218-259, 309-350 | 1.07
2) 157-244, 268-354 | 1.06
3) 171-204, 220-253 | 1.01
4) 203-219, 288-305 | 1.07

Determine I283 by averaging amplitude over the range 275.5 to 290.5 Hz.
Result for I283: 3.57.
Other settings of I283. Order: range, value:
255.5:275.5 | 3.51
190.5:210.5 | 3.42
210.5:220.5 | 3.45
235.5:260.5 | 3.51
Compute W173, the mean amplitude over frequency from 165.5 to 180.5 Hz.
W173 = 3.55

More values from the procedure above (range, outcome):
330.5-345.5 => 3.86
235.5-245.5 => 3.49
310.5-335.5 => 3.69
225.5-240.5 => 3.48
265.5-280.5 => 3.54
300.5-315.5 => 3.6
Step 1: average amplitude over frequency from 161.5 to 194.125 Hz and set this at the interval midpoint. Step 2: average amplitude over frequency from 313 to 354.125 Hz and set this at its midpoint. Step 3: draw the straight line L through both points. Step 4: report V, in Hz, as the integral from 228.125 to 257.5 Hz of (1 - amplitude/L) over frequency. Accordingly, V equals 0.9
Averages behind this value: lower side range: 3.51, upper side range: 3.79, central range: 3.51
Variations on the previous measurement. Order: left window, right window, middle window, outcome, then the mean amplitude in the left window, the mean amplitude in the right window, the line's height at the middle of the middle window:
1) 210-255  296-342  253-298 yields 0.46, 3.5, 3.7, 3.6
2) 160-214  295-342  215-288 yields 1.29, 3.47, 3.7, 3.59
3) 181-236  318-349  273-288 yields 0.37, 3.46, 3.82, 3.67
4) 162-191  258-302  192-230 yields 1.03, 3.51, 3.56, 3.53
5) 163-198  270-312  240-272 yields 0.51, 3.51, 3.59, 3.57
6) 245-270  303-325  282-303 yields -0.11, 3.52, 3.61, 3.57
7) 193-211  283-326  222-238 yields -0.22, 3.4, 3.6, 3.46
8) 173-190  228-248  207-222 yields 0.22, 3.48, 3.48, 3.48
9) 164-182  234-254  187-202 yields 0.17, 3.53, 3.51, 3.53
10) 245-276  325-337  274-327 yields 1.39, 3.52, 3.85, 3.71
